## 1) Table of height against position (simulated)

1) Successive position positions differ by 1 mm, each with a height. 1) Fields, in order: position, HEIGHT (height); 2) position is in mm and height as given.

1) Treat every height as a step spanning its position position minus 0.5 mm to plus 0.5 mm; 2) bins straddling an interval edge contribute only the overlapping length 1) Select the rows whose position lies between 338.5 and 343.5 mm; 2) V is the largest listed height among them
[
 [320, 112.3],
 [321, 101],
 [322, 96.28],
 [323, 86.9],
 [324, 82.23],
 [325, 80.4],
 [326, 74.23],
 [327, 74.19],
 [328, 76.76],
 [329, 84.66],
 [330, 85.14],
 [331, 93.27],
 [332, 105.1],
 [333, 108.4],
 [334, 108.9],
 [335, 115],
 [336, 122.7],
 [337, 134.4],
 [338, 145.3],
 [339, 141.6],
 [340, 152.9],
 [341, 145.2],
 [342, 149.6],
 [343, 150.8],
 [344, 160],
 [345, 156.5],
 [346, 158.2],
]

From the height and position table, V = 152.9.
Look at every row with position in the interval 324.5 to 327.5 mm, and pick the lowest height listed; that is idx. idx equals 74.19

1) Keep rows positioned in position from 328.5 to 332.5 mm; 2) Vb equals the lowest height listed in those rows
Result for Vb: 84.66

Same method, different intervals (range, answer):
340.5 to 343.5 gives 145.2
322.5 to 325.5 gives 80.4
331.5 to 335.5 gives 105.1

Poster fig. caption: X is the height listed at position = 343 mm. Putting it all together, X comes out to 150.8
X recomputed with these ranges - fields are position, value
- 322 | 96.28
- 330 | 85.14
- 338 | 145.3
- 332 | 105.1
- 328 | 76.76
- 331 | 93.27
